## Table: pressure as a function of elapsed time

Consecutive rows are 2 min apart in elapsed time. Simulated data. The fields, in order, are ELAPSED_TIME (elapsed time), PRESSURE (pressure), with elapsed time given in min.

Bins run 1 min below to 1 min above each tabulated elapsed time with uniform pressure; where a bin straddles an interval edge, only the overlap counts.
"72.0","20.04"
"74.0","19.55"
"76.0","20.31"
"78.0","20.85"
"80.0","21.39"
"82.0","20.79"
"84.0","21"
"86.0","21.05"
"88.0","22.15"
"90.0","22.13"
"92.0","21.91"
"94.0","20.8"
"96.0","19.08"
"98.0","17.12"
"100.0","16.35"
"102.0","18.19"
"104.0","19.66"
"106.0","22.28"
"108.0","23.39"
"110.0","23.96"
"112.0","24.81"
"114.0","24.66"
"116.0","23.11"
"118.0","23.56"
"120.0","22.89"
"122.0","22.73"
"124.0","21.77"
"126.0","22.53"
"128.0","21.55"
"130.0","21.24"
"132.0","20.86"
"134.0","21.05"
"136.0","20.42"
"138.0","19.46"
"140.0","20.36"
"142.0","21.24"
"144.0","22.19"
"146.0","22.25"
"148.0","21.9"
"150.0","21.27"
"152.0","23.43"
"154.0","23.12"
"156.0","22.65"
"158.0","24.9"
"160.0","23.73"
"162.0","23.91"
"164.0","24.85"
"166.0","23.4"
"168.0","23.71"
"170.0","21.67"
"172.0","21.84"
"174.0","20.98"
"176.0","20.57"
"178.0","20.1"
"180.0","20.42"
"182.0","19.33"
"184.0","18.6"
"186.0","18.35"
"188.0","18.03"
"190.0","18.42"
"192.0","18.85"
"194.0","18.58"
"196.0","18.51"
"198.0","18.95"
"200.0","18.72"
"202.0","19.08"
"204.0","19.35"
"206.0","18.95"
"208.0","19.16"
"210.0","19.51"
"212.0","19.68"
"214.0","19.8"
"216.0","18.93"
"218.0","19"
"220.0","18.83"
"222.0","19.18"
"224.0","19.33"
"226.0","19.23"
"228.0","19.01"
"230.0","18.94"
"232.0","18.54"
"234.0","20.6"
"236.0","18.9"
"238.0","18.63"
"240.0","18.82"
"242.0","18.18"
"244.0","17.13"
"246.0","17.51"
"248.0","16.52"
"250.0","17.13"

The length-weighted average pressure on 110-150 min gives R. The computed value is 22.1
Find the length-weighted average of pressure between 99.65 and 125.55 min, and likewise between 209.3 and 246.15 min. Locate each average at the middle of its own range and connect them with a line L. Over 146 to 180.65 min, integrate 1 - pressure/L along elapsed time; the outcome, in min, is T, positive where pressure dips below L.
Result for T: -2.8 min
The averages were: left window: 22.3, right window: 19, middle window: 22.5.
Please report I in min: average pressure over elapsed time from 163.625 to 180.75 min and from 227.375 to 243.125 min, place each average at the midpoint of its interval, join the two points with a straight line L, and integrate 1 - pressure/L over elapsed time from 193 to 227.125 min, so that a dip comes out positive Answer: 1.7 min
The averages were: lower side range 21.9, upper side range 18.9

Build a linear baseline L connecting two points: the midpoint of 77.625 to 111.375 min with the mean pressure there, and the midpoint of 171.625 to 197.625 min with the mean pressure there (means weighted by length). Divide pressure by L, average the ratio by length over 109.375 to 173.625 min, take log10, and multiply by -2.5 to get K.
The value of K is -0.13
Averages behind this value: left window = 20.8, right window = 19.4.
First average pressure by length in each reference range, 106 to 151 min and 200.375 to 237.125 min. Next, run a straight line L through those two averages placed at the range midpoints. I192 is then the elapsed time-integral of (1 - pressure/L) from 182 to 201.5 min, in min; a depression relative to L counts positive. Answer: 1.44 min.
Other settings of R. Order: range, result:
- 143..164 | 23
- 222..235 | 19.3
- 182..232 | 19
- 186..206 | 18.7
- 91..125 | 21.5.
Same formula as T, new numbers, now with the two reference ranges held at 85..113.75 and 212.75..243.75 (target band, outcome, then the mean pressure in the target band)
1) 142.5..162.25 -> -2.6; 22.9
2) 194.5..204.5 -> 0.3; 18.9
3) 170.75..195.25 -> 0.3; 19.5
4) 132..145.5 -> -0.3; 20.8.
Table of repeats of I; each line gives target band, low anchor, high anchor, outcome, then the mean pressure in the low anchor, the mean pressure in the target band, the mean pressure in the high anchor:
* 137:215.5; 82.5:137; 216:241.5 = -2.4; 21.5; 20.8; 19.1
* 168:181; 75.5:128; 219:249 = -0.8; 21.5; 21.1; 18.6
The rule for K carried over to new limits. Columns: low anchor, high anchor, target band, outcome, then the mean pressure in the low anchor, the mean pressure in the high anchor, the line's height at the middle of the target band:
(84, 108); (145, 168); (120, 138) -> 0.02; 20.2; 23.2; 21.9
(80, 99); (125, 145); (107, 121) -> -0.14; 20.7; 21.1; 20.9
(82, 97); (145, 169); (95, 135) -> 0.02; 21.1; 23.3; 21.9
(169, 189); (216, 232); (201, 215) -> 0.00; 20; 19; 19.4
